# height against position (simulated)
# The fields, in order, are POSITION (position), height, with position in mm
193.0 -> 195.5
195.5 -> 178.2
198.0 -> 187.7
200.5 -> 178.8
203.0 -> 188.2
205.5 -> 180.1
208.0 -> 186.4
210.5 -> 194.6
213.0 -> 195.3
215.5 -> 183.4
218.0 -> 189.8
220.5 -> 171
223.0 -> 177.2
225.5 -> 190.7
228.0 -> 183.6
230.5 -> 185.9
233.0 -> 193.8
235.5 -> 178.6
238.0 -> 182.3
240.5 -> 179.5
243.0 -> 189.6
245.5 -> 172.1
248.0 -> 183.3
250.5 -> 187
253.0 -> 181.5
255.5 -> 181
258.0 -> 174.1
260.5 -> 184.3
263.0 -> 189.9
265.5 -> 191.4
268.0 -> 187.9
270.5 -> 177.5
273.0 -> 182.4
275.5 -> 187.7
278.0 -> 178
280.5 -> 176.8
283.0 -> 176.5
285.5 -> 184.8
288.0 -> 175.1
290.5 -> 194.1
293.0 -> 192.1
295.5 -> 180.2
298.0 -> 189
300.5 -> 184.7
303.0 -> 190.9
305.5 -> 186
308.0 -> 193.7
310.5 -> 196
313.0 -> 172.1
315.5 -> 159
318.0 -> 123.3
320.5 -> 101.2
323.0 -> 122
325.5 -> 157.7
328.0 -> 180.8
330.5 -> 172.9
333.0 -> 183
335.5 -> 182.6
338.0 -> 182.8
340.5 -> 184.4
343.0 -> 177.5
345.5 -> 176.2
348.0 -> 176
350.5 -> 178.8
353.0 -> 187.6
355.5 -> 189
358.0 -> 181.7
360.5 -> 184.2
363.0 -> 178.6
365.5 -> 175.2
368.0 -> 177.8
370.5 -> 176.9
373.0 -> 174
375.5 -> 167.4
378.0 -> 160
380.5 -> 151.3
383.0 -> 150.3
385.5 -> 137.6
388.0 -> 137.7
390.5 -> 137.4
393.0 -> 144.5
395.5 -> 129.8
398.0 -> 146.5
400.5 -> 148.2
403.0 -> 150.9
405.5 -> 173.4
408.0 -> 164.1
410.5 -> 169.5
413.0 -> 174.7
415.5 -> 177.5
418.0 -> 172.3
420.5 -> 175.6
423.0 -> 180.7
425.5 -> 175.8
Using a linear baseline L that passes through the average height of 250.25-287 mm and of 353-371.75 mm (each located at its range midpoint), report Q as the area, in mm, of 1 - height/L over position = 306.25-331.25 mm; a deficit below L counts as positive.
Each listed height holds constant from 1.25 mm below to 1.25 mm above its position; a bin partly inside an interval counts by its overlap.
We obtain 3.24 mm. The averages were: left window 183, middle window 158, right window 181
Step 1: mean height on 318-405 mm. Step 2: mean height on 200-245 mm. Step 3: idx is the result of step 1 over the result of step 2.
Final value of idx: 0.88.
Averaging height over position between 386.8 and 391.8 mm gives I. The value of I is 138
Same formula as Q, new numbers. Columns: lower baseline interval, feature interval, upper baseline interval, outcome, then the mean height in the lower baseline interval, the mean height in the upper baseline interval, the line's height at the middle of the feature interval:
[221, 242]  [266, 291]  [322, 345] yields -0.5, 184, 172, 178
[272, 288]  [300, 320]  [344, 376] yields 0.8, 181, 179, 180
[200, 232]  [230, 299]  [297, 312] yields 1.6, 185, 190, 188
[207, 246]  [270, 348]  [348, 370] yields 3.3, 185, 181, 183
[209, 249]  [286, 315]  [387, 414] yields -2.5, 184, 152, 171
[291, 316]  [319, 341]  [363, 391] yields 1.8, 185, 160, 176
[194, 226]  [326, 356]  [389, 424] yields -2.1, 185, 160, 168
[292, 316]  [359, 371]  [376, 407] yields -1.5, 185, 148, 159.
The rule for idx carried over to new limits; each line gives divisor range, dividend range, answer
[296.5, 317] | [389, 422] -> 0.87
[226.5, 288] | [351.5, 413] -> 0.89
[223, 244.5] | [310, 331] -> 0.82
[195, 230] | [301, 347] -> 0.92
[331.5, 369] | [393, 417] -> 0.88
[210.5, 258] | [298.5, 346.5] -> 0.93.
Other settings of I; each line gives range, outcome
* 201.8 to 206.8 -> 184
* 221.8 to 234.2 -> 186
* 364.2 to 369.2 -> 177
